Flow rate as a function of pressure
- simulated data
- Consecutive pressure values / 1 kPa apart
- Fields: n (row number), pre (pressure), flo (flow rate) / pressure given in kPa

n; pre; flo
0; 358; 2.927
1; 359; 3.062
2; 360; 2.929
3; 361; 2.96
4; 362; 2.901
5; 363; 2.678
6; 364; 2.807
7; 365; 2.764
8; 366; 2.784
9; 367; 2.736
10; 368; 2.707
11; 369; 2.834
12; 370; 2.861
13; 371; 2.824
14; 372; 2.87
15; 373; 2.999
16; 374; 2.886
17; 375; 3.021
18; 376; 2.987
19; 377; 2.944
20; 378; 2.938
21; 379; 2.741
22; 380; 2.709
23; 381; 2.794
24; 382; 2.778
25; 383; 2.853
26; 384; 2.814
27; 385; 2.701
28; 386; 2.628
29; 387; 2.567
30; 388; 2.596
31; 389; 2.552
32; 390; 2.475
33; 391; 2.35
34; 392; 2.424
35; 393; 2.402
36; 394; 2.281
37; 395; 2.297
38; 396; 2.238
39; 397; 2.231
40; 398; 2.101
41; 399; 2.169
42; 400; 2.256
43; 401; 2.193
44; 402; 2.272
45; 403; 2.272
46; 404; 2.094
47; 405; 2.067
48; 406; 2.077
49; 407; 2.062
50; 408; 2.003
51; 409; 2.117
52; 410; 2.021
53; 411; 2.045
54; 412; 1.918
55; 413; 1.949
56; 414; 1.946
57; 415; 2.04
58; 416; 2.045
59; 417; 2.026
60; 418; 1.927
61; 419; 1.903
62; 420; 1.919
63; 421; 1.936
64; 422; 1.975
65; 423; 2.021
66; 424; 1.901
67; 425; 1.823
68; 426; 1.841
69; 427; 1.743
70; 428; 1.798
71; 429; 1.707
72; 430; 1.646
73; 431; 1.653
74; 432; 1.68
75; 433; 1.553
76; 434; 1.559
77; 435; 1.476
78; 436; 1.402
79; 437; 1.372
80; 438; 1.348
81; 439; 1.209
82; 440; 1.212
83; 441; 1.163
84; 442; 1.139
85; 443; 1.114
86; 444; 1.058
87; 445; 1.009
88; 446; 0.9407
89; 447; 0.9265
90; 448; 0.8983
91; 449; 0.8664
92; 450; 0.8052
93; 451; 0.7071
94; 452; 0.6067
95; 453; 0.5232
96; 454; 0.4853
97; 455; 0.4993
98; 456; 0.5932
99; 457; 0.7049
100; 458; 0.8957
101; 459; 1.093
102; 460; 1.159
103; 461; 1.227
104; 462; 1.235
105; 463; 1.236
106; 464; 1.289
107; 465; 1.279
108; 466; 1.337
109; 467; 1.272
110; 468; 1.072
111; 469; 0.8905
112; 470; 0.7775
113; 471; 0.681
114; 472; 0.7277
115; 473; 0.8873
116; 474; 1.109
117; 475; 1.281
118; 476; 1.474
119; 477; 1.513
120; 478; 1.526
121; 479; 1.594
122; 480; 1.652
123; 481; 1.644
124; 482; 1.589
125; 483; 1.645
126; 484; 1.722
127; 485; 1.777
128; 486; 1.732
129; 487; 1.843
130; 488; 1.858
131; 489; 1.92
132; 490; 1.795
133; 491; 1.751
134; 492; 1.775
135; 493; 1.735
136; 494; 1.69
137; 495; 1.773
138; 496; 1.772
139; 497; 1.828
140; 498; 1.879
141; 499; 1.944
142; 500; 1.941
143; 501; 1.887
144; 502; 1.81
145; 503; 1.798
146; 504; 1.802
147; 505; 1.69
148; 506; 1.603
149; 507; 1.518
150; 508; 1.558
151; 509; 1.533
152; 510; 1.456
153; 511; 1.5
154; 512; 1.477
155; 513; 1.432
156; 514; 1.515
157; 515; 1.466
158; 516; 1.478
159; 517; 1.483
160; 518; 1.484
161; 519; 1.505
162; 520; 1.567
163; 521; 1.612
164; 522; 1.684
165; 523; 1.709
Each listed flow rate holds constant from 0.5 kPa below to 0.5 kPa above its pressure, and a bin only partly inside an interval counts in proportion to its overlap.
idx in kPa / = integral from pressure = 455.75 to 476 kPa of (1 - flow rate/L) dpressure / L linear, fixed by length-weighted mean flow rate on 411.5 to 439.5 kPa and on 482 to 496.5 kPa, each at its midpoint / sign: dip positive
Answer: 8.1 kPa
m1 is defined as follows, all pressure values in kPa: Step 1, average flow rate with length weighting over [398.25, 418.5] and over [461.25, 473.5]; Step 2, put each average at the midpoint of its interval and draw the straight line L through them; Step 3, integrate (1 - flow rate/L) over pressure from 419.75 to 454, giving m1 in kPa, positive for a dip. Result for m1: 5.7 kPa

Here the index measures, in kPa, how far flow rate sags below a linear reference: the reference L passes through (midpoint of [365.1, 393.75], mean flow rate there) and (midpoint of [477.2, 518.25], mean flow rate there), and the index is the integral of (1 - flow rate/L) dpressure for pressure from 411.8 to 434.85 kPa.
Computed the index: 5.0 kPa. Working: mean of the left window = 2.74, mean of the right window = 1.68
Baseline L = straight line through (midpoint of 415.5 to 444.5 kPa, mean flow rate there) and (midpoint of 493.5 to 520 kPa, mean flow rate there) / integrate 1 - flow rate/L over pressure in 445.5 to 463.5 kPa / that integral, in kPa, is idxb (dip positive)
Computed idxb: 8.6 kPa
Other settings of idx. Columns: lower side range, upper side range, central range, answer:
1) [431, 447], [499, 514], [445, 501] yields 7.1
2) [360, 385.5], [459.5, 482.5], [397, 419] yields 1.8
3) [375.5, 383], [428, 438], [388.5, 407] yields 1.1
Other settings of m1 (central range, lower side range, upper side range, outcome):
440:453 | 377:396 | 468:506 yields 6.9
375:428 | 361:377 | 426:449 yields -3.5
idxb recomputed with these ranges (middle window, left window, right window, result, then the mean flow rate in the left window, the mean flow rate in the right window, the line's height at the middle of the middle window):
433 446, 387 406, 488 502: 5.20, 2.29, 1.82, 2.09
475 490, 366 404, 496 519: 1.34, 2.6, 1.64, 1.84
